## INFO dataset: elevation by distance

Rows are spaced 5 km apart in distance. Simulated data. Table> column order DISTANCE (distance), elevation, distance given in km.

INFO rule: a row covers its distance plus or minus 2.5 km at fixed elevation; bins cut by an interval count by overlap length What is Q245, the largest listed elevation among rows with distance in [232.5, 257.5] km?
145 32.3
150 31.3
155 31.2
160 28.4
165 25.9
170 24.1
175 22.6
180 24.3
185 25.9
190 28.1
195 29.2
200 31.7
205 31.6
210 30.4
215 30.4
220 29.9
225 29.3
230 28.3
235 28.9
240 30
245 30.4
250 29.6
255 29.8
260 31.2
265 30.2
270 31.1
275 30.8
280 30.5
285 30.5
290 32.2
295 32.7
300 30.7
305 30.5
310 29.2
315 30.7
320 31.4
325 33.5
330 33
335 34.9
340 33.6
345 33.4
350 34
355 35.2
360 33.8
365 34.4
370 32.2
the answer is 30.4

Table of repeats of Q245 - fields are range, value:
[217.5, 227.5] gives 29.9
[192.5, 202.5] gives 31.7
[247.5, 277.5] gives 31.2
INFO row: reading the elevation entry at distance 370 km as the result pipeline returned 32.2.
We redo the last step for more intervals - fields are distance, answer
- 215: 30.4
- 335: 34.9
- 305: 30.5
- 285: 30.5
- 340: 33.6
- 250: 29.6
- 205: 31.6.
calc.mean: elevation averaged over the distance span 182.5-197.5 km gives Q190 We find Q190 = 27.7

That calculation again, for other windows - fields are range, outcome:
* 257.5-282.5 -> 30.8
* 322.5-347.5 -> 33.7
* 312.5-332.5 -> 32.1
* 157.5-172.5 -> 26.1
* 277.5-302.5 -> 31.3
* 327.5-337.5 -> 34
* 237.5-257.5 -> 29.9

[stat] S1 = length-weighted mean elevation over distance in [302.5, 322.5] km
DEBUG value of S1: 30.4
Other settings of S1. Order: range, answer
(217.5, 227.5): 29.6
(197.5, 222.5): 30.8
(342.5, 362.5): 34.1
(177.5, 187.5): 25.1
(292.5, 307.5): 31.3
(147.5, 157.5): 31.2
